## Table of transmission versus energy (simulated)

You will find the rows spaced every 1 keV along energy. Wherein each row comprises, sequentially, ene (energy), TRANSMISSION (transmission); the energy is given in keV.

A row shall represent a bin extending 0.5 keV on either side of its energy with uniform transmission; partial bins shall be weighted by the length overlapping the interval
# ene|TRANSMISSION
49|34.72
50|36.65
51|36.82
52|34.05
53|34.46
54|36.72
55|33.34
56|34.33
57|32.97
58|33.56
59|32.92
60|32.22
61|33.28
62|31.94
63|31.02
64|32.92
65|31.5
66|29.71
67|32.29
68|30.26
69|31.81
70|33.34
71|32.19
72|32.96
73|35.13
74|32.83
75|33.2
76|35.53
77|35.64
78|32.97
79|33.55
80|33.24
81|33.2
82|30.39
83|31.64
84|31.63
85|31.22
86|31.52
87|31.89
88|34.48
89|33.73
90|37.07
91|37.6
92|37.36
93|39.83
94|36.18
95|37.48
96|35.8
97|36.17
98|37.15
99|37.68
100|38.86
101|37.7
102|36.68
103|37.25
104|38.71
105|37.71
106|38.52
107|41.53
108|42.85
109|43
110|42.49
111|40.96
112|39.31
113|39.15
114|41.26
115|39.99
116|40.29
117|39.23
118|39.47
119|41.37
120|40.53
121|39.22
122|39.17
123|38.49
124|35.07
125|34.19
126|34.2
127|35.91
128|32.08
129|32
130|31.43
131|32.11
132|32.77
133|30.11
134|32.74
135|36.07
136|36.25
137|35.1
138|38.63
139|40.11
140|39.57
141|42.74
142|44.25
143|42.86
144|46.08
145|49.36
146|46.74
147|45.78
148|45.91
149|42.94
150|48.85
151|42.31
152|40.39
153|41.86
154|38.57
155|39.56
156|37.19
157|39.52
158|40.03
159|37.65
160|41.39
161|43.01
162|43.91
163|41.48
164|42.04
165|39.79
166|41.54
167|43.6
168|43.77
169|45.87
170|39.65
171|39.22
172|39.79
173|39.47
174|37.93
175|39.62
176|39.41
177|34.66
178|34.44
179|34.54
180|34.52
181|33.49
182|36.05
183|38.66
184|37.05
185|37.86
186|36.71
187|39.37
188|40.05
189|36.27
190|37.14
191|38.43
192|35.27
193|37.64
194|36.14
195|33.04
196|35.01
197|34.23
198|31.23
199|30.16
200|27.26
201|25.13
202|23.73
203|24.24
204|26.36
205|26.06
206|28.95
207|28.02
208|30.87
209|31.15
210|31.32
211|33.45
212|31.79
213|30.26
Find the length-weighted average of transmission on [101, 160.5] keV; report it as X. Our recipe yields 39.3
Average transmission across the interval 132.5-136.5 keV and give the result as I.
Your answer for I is 33.8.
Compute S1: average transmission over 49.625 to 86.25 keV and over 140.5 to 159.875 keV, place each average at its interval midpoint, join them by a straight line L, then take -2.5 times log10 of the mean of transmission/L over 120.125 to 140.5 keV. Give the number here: 0.14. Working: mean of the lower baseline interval 33.1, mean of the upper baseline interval 42.7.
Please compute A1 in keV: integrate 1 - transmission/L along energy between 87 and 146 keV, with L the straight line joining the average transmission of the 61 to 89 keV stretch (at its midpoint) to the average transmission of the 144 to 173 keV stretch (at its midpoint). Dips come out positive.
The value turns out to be -1.3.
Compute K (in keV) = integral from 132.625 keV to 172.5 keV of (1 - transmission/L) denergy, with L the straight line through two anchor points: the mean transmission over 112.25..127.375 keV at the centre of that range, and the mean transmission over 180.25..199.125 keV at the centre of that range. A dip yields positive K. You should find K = -4.07 keV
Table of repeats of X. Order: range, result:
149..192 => 39.4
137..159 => 42.3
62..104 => 34.2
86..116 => 38.1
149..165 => 41.2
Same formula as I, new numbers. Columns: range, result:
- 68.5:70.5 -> 32.6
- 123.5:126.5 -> 34.5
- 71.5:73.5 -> 34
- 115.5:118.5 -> 39.7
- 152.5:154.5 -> 40.2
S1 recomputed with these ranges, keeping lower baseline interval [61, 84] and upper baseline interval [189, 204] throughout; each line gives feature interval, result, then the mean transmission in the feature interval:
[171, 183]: -0.15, 36.9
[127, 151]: -0.21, 39.3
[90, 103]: -0.15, 37.4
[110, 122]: -0.23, 40.1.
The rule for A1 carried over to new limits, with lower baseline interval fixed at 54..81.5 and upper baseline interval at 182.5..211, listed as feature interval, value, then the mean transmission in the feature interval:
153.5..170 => -4.2 keV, 41.1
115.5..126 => -1.8 keV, 38.5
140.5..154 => -4.7 keV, 44.4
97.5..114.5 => -3.4 keV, 39.5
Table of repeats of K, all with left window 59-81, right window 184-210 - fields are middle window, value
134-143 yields -1.8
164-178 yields -3.3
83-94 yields -0.6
